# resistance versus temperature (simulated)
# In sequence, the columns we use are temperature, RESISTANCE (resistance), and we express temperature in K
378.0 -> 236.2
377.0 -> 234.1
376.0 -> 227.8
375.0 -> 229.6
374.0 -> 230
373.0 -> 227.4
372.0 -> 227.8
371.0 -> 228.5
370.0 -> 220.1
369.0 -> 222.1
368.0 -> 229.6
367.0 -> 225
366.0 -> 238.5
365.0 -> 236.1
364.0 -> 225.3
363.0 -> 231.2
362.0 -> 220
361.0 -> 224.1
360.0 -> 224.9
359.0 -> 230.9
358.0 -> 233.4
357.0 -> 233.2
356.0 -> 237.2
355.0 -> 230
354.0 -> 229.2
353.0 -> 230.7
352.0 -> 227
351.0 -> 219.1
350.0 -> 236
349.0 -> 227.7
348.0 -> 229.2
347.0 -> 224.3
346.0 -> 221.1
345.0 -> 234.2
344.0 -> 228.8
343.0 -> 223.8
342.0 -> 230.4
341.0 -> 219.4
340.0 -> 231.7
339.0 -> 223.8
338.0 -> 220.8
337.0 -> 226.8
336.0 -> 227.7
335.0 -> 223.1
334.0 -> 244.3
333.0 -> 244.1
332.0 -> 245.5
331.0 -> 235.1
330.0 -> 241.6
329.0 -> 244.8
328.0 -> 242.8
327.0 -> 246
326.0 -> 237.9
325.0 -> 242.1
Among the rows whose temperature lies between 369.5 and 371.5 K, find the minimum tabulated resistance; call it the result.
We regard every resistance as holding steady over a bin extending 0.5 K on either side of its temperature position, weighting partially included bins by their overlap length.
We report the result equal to 220.1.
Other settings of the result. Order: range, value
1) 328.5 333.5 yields 235.1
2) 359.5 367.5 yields 220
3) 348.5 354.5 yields 219.1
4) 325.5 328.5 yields 237.9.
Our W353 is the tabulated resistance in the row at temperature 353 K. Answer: 230.7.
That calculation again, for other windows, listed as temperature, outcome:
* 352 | 227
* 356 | 237.2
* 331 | 235.1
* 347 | 224.3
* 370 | 220.1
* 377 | 234.1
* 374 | 230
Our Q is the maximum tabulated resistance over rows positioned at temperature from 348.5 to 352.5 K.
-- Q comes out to 236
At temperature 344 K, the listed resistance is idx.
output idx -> 228.8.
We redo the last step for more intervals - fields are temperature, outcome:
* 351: 219.1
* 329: 244.8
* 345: 234.2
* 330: 241.6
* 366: 238.5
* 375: 229.6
